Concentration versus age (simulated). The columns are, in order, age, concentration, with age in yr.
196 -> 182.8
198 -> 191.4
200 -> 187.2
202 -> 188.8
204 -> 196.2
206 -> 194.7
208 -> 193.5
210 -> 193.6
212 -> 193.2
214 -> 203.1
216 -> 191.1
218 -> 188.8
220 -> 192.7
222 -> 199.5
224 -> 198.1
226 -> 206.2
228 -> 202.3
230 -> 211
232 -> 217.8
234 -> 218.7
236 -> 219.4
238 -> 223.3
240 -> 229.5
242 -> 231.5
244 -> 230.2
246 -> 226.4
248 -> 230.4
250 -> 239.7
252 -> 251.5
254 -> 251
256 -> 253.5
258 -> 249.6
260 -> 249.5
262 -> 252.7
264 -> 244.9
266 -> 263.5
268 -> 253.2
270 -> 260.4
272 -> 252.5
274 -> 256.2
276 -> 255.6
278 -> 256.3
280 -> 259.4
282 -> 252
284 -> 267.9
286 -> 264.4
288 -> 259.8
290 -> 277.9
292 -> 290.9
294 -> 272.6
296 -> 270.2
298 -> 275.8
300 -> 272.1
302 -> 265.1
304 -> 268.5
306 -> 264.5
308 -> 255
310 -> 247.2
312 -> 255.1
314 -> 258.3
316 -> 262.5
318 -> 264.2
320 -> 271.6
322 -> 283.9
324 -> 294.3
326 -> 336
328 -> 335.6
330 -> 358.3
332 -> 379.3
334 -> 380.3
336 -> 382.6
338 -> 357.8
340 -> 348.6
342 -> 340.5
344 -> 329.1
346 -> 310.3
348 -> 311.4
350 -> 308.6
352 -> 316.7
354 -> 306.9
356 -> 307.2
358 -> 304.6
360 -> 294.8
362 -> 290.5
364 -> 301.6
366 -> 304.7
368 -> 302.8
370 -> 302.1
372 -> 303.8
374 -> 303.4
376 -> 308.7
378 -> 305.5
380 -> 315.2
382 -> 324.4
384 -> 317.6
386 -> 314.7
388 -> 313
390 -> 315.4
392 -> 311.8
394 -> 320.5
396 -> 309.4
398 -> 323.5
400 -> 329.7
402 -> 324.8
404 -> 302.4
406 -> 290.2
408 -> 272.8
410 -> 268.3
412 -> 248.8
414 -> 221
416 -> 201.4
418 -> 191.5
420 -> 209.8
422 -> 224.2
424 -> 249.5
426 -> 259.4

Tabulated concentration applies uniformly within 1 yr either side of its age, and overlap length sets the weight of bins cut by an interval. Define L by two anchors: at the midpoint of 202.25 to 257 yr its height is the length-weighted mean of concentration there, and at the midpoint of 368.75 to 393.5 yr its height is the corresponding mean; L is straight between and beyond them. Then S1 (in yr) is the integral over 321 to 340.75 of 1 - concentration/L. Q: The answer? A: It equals -4.7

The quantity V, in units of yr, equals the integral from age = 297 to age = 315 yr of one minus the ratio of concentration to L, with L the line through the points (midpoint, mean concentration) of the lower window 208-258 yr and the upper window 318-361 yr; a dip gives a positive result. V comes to 1.8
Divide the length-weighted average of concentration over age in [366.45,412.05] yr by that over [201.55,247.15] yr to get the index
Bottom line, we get 1.48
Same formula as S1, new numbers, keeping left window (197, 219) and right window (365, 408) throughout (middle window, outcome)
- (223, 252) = -1.2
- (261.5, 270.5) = -0.9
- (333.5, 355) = -4.0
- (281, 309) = -2.0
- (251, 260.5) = -1.1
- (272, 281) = -0.7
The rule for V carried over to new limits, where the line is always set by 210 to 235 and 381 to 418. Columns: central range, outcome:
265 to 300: -4.82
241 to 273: -3.94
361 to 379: -1.66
